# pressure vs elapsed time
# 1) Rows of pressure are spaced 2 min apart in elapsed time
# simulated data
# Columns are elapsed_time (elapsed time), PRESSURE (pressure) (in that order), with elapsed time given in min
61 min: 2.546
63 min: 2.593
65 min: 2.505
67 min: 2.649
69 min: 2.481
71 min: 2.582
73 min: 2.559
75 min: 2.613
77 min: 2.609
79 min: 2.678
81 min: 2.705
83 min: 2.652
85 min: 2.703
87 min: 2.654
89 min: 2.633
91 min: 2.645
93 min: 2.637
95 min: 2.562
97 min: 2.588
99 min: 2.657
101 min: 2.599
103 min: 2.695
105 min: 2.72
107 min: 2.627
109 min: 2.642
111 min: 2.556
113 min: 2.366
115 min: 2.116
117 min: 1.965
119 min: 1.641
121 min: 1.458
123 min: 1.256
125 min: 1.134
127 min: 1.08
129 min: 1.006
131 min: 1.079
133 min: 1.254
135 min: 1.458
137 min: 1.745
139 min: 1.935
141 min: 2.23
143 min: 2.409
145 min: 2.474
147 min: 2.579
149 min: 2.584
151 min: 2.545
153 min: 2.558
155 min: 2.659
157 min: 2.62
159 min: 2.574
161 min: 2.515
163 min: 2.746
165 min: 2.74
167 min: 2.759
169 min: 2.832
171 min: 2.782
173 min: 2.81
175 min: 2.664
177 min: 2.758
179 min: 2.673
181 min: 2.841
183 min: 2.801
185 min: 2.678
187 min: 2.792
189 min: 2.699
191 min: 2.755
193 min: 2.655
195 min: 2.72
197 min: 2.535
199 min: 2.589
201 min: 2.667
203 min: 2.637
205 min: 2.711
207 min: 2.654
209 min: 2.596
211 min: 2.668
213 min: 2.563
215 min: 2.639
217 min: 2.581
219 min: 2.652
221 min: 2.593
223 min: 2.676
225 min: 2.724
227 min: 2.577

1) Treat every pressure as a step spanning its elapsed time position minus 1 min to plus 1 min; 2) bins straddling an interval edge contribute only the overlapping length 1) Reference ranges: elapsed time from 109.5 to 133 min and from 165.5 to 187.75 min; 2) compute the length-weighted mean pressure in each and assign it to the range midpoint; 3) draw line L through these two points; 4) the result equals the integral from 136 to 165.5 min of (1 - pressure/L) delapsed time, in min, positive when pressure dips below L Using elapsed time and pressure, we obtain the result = -3.03 min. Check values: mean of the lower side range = 1.61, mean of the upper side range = 2.76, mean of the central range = 2.46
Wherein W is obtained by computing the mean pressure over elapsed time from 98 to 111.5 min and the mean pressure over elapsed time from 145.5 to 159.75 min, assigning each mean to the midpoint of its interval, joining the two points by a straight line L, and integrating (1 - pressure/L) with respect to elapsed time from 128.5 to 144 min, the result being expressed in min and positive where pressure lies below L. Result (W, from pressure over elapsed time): 5.6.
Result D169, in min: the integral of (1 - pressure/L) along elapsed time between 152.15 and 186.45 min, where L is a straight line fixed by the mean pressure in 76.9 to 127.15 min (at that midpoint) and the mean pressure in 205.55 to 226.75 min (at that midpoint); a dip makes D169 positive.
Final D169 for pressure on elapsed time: -2.6 min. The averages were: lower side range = 2.35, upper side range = 2.63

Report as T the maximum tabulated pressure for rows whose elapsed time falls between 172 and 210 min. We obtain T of 2.841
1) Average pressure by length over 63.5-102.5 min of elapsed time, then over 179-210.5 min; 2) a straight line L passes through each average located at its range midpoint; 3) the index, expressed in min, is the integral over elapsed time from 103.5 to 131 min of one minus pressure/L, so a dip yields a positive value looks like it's 7.9 min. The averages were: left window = 2.62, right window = 2.69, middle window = 1.87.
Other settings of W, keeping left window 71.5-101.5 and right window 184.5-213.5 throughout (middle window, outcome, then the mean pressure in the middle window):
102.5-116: 0.58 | 2.53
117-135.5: 9.43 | 1.3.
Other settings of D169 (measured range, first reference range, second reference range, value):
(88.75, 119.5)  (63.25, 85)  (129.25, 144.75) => -4.1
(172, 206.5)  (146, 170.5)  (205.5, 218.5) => -0.9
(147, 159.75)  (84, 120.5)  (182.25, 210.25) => 0.0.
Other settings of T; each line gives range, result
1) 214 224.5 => 2.676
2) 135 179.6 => 2.832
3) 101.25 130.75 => 2.72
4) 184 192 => 2.792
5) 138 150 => 2.584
